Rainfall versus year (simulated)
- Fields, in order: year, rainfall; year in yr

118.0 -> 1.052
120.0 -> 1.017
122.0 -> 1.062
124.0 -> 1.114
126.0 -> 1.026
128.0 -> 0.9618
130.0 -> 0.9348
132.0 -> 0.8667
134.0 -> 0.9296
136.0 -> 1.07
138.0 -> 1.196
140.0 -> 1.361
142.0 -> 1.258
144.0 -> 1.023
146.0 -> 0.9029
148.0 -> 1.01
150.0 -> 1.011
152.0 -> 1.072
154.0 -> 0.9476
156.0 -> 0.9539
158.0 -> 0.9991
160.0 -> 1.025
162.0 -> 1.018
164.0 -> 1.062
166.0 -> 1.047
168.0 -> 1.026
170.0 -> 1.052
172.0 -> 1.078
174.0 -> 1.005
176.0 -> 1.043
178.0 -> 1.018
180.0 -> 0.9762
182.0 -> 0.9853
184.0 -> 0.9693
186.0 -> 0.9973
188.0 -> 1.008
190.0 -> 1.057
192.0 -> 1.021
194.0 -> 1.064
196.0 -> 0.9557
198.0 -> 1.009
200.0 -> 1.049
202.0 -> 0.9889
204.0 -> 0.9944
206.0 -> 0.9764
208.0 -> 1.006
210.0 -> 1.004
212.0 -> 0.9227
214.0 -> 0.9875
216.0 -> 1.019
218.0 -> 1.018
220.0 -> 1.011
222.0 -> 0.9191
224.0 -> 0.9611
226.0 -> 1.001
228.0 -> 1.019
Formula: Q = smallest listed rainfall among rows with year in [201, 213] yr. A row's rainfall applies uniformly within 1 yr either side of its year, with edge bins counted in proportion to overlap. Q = 0.9227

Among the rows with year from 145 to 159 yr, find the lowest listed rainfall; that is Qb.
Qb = 0.9029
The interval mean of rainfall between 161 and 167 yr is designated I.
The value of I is 1.04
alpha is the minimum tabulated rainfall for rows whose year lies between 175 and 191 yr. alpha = 0.9693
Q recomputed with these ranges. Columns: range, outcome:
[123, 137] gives 0.8667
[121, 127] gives 1.026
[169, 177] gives 1.005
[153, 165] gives 0.9476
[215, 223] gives 0.9191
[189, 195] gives 1.021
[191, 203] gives 0.9557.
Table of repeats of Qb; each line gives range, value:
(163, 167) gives 1.047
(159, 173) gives 1.018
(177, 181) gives 0.9762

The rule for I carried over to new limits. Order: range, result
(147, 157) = 0.999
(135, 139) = 1.13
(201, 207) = 0.987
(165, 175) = 1.04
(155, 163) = 0.999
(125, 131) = 0.974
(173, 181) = 1.01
